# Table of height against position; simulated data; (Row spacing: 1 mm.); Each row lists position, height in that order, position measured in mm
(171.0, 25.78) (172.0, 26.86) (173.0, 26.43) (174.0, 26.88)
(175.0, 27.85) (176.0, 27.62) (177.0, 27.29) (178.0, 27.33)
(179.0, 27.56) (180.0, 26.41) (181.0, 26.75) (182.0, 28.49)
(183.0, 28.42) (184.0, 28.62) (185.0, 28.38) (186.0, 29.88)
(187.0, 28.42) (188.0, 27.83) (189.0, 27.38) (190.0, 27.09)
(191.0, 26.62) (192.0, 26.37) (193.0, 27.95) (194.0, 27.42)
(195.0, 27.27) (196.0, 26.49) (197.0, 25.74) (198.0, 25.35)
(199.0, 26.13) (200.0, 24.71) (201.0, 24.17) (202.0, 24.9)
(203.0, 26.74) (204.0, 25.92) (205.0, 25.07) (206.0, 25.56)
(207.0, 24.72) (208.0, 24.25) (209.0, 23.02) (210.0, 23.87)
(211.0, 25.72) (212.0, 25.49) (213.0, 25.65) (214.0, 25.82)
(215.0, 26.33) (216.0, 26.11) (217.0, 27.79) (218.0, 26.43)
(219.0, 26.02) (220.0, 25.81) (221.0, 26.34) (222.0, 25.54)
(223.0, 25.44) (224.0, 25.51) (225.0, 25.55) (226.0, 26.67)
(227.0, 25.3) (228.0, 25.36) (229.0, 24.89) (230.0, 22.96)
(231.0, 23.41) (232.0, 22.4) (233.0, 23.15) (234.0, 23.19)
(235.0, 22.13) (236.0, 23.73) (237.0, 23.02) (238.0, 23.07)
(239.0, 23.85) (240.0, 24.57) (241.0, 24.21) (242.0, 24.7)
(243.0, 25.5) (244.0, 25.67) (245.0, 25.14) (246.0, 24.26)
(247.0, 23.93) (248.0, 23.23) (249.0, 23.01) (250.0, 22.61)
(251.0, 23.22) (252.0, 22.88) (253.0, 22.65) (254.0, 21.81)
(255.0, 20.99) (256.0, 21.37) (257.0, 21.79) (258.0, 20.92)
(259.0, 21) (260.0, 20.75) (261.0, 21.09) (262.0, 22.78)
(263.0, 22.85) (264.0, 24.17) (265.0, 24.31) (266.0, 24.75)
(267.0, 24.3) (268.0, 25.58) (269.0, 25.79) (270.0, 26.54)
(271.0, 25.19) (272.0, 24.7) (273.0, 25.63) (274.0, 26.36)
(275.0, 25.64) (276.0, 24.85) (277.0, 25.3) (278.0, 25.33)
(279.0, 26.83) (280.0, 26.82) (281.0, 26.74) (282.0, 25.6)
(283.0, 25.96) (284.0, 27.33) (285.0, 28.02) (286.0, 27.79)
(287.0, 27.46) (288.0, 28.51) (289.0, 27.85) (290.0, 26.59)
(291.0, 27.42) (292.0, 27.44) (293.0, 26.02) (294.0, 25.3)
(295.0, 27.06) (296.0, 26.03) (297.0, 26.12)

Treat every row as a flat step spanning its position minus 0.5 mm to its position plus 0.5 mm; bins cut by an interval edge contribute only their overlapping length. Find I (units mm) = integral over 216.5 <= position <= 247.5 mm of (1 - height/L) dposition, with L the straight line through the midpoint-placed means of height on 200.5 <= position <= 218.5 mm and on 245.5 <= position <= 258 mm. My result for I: -1.0 mm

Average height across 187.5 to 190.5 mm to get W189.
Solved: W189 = 27.4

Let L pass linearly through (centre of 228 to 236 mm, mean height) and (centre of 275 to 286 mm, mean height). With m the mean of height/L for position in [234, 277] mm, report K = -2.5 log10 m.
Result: 0.05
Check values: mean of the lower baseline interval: 23.3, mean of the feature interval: 23.7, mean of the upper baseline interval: 26.3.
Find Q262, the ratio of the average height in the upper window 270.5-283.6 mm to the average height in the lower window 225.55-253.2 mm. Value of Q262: 1.08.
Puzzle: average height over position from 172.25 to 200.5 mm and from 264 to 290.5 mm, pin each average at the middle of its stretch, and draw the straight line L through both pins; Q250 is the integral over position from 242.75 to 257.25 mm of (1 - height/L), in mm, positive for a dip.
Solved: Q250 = 1.8 mm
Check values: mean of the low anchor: 27.2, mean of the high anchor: 26.1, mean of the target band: 23.2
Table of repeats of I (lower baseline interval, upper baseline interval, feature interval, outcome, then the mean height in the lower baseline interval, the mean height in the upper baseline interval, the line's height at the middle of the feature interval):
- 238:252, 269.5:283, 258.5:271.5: 0.73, 24.1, 25.8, 25.2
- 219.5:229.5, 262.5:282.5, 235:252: 1.09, 25.6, 25.4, 25.5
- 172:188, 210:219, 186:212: 0.77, 27.7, 26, 26.8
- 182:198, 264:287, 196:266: 6.55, 27.5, 25.9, 26.7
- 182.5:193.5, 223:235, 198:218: 0.58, 27.9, 24.3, 26.2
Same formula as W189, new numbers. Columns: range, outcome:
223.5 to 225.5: 25.5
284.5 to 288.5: 27.9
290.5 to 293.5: 27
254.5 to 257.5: 21.4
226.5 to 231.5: 24.4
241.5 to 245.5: 25.3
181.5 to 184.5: 28.5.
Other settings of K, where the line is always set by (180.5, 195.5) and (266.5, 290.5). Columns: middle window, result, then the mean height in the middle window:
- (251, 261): 0.23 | 21.6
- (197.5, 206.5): 0.09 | 25.4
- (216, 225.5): 0.05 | 26.1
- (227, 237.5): 0.15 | 23.5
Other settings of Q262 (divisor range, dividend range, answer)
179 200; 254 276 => 0.87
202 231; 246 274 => 0.92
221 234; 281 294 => 1.10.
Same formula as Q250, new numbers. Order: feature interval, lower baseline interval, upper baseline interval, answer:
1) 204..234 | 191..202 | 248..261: -0.8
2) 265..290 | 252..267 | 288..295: -1.3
